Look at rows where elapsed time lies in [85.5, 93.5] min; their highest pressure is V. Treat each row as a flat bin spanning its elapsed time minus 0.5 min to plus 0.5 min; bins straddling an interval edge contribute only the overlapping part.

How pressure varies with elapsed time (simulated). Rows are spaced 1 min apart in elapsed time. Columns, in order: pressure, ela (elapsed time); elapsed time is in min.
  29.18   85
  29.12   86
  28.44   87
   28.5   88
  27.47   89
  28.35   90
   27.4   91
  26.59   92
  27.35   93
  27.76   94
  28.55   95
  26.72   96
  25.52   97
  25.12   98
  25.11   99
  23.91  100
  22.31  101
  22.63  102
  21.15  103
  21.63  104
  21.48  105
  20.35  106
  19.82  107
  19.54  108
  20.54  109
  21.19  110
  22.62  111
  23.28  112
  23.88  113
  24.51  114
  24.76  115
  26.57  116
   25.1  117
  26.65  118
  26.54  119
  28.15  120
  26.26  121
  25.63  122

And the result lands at 29.12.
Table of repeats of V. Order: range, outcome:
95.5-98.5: 26.72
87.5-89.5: 28.5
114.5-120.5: 28.15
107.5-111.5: 22.62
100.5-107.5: 22.63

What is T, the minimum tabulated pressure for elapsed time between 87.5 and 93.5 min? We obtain 26.59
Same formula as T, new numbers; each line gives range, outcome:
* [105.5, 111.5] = 19.54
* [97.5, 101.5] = 22.31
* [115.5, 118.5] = 25.1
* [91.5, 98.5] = 25.12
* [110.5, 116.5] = 22.62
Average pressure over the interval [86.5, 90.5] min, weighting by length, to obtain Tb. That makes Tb 28.2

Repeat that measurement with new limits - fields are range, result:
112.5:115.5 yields 24.4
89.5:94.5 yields 27.5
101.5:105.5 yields 21.7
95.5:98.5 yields 25.8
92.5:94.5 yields 27.6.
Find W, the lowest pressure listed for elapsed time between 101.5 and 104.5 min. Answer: 21.15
